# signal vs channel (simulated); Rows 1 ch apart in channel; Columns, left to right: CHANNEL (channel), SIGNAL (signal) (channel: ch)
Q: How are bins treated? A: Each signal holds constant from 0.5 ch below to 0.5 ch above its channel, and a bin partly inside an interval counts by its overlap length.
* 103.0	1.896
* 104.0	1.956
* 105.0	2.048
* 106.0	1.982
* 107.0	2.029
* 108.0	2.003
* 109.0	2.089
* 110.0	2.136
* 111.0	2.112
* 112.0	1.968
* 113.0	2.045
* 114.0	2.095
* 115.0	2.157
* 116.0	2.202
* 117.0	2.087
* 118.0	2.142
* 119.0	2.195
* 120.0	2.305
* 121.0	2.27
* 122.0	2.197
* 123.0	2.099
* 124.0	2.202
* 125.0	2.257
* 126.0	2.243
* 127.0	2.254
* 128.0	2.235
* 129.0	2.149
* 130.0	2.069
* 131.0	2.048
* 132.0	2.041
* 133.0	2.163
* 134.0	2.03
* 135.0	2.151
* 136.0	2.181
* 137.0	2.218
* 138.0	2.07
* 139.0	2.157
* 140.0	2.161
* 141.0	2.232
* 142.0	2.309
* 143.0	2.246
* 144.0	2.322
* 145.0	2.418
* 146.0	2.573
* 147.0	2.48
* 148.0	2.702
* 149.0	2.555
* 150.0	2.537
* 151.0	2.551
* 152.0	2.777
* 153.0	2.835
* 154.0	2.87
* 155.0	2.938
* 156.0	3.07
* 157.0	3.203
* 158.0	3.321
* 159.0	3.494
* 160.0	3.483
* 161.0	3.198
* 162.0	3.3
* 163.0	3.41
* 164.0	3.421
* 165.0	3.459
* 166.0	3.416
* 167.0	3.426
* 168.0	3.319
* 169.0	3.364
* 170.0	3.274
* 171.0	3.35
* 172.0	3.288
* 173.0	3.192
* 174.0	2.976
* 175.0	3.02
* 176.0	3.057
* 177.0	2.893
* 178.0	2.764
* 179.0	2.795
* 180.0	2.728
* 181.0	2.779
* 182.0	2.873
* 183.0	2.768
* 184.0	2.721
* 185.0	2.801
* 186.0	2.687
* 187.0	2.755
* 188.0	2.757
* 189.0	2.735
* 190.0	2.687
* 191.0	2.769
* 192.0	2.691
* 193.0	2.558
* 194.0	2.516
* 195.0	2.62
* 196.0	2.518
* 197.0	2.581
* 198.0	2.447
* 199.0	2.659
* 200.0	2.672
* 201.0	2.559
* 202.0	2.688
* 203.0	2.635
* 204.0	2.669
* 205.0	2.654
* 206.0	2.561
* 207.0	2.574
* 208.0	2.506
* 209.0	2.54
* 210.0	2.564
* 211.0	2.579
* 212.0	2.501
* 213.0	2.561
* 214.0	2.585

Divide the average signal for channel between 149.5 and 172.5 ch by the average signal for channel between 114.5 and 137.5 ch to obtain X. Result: 1.5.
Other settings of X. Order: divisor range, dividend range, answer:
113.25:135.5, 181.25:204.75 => 1.23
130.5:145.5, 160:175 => 1.52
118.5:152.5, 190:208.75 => 1.14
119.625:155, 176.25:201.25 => 1.16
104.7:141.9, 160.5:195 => 1.40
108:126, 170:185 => 1.37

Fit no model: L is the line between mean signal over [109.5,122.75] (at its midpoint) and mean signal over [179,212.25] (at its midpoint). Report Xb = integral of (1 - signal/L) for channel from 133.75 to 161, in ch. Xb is -2.9 ch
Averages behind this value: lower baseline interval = 2.15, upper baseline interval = 2.65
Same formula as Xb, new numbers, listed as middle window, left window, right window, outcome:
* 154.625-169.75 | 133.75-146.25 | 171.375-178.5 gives -3.22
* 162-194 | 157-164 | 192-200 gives -0.13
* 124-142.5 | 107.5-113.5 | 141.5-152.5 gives 1.30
